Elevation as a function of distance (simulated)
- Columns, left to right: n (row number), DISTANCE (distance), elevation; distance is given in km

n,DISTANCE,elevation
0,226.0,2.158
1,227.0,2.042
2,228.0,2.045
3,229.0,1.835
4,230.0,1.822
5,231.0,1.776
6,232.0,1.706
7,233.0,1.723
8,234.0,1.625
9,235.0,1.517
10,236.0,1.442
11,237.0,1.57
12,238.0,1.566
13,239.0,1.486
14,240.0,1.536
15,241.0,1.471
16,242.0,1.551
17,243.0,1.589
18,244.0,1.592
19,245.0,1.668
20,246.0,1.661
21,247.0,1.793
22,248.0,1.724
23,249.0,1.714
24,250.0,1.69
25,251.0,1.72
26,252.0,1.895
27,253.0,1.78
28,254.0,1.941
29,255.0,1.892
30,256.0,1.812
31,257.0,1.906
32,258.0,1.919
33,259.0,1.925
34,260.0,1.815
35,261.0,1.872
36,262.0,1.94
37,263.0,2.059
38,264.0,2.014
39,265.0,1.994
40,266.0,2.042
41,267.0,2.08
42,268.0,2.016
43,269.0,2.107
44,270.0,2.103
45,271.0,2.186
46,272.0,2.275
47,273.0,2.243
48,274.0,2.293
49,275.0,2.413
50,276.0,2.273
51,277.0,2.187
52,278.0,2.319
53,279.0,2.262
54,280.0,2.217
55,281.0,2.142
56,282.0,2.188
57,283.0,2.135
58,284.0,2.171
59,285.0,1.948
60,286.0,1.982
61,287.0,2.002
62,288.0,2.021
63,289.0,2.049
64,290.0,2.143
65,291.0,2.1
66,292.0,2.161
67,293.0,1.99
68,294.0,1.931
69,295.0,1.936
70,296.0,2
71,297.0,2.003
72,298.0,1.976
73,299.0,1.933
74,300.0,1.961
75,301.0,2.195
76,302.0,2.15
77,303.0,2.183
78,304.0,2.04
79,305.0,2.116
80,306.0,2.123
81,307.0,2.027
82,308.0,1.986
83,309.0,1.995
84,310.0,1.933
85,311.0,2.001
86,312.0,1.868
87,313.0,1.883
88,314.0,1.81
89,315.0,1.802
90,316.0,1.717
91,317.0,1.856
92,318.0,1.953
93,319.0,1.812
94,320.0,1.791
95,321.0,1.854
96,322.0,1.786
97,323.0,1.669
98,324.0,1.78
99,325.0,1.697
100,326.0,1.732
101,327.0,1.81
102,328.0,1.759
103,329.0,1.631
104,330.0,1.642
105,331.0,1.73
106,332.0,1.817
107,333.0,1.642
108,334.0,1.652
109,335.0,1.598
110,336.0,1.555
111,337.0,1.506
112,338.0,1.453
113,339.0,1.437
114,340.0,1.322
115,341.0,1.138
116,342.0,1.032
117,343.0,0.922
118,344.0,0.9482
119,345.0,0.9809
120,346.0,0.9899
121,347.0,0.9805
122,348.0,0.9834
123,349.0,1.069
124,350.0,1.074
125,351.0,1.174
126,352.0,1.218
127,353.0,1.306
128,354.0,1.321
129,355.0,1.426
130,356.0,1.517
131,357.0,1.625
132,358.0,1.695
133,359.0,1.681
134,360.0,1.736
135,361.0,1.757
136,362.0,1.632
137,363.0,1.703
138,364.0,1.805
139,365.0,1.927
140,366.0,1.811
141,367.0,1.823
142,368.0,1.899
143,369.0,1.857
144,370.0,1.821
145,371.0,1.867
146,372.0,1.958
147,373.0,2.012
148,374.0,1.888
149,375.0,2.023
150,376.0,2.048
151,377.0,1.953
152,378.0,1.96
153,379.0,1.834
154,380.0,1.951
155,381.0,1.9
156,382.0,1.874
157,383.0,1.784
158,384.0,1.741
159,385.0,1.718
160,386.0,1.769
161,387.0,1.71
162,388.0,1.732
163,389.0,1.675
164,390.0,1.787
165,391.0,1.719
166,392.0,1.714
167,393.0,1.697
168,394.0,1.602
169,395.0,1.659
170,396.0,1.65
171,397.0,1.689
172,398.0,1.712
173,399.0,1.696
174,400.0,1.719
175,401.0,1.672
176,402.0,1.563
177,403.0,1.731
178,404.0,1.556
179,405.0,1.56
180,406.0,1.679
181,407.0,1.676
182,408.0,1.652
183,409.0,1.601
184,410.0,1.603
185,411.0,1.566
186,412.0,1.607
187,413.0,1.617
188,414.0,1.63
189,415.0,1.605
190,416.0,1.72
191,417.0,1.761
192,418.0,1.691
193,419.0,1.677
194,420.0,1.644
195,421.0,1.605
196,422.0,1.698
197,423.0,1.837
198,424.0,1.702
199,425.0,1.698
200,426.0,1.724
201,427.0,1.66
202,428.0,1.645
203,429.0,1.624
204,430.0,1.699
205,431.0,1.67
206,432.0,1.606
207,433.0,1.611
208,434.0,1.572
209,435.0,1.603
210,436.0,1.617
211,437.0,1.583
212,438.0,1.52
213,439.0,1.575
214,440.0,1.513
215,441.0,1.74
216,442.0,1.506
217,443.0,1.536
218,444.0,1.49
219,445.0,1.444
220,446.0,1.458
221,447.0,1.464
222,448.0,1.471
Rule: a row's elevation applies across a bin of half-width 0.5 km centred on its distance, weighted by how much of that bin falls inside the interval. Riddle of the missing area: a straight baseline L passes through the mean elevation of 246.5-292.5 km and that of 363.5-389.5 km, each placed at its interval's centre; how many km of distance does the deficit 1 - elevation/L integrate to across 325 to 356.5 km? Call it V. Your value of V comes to 9.0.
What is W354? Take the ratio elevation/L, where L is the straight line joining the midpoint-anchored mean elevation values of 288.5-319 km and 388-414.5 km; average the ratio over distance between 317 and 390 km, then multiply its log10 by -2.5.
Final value 0.12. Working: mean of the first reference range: 1.99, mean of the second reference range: 1.66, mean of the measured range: 1.63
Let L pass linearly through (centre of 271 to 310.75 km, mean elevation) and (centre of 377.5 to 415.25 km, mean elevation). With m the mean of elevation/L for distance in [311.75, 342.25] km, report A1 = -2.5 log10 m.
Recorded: 0.18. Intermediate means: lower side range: 2.1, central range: 1.67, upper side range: 1.7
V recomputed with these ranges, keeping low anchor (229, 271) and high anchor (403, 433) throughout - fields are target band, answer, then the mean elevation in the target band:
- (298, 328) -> -3.0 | 1.91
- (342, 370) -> 4.3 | 1.44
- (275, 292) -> -3.7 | 2.14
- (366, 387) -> -2.4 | 1.88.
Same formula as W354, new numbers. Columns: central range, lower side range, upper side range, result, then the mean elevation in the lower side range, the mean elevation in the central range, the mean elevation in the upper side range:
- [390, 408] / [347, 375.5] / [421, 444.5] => -0.03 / 1.62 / 1.67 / 1.63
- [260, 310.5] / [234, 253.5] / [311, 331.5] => -0.21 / 1.63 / 2.09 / 1.78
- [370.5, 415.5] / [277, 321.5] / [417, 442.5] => 0.01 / 2.02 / 1.74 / 1.64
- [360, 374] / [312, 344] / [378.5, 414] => -0.10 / 1.63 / 1.83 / 1.7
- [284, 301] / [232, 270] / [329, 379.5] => -0.19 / 1.78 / 2.02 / 1.56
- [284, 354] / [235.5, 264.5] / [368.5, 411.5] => 0.02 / 1.74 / 1.71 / 1.76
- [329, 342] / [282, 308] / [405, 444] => 0.25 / 2.05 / 1.52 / 1.64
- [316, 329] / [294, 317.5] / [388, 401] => 0.08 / 1.98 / 1.78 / 1.69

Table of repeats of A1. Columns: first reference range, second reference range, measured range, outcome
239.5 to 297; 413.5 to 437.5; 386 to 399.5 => 0.02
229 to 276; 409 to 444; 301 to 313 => -0.15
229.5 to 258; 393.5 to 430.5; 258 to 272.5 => -0.20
